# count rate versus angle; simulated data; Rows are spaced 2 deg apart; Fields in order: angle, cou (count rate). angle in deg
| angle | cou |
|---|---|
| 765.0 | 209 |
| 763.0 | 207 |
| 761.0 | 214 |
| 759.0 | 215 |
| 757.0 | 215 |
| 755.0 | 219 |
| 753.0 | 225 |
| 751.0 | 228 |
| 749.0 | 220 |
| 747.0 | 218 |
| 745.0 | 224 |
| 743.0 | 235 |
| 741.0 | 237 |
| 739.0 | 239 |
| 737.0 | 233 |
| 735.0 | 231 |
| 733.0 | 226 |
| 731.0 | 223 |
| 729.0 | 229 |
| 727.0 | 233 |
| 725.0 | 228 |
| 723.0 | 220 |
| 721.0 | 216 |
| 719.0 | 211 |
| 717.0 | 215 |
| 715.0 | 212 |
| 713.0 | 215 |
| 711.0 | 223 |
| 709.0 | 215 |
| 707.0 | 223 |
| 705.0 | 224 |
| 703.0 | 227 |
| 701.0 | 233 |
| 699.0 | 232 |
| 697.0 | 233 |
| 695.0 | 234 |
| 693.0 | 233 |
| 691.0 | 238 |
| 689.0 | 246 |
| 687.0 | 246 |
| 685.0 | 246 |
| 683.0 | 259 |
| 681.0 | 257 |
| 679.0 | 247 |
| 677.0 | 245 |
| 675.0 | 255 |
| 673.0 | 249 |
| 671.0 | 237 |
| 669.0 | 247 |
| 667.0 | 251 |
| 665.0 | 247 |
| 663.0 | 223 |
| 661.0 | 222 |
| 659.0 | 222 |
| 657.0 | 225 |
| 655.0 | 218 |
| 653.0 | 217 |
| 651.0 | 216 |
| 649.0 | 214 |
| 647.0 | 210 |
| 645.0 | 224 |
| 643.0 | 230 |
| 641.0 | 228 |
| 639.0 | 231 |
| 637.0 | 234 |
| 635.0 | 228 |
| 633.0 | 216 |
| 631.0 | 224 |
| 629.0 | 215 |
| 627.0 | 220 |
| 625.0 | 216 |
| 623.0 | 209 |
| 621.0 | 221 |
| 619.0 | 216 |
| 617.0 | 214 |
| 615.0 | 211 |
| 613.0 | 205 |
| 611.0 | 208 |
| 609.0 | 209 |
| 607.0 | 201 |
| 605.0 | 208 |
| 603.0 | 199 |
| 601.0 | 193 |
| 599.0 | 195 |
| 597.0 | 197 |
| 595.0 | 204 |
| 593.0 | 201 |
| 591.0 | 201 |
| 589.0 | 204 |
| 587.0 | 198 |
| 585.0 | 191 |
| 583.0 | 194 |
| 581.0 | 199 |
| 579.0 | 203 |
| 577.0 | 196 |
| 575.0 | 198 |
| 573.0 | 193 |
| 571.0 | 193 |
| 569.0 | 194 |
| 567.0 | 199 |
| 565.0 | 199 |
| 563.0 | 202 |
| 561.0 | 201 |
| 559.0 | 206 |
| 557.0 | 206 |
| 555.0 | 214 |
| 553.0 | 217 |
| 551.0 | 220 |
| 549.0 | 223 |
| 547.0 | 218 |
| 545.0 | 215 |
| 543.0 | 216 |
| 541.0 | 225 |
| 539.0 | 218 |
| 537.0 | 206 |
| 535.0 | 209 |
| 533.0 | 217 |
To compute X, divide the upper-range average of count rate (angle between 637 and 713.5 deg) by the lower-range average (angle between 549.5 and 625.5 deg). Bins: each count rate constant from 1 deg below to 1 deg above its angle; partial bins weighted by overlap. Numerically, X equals 1.1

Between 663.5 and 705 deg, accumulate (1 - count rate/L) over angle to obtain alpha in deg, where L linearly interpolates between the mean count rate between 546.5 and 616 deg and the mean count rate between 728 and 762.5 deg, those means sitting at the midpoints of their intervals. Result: -4.9 deg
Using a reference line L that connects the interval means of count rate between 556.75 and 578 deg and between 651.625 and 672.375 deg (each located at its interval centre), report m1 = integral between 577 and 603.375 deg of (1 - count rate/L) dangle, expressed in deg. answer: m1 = 1.03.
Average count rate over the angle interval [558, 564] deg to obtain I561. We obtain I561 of 203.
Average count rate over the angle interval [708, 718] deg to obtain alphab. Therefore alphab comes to 216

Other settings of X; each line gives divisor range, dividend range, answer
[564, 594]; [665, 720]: 1.19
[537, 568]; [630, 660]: 1.05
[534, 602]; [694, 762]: 1.10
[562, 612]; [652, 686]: 1.20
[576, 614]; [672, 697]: 1.23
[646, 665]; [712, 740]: 1.02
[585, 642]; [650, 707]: 1.12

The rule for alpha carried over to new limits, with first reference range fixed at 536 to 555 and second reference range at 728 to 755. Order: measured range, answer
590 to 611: 1.8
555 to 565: 0.6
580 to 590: 1.0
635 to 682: -1.9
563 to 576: 1.3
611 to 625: 0.6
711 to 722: 0.6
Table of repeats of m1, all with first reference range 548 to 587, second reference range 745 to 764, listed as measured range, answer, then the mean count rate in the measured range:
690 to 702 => -1.16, 234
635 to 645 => -1.02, 230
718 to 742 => -1.22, 227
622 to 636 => -0.72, 218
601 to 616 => 0.06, 205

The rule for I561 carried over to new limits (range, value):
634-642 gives 230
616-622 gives 217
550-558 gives 214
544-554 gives 219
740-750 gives 227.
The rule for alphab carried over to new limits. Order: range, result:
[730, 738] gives 228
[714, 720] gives 213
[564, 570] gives 197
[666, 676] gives 248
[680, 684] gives 258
